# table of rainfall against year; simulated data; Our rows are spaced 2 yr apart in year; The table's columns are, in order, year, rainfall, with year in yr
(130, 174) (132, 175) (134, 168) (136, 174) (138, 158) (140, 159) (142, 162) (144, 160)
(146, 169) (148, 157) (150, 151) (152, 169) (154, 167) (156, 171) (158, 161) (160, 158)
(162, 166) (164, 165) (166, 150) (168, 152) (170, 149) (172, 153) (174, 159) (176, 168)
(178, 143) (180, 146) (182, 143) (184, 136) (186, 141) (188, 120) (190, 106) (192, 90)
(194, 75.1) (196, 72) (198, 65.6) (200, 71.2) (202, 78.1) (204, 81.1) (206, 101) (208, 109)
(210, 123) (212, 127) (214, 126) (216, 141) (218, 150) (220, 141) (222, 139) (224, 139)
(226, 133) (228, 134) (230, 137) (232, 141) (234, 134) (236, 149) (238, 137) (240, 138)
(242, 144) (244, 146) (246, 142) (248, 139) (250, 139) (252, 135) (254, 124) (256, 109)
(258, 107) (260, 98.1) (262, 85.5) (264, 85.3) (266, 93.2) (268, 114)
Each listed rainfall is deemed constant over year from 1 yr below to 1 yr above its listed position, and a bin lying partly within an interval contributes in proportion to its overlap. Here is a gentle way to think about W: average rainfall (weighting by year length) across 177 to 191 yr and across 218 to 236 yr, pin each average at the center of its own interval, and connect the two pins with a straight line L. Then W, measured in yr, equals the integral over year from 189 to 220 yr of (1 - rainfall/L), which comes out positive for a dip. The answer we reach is 7.7 yr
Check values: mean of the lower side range 134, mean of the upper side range 139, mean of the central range 102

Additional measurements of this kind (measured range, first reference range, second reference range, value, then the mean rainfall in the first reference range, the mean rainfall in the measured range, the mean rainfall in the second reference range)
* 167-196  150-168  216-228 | 4.2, 162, 132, 140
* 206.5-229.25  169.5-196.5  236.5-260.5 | -0.4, 129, 132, 131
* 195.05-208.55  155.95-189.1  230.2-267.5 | 5.7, 151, 81.7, 125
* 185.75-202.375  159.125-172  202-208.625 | 3.4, 156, 89.2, 93.5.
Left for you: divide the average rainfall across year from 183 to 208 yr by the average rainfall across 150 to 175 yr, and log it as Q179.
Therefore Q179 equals 0.60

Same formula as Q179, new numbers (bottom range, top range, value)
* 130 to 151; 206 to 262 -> 0.80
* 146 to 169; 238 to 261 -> 0.80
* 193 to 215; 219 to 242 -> 1.48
